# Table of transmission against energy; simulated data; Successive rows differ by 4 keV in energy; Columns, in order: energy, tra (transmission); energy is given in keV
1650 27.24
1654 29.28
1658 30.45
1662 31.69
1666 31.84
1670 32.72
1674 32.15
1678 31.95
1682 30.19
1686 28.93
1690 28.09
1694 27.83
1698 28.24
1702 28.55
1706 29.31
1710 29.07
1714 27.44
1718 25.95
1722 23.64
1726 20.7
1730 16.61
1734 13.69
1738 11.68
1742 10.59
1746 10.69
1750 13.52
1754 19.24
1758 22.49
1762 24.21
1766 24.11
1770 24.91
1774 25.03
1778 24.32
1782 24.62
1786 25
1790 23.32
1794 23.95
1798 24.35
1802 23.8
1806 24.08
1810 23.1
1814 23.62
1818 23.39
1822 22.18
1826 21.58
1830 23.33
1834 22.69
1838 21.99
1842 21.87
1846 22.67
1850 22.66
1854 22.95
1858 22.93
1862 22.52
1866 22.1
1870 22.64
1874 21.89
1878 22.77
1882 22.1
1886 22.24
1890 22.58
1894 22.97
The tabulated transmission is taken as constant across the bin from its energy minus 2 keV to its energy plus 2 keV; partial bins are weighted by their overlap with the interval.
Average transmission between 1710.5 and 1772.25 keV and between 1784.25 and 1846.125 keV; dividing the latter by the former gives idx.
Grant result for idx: 1.19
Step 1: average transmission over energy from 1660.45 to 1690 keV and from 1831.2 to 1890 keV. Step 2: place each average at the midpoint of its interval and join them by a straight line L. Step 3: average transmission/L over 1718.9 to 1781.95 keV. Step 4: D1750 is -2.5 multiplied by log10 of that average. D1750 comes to 0.38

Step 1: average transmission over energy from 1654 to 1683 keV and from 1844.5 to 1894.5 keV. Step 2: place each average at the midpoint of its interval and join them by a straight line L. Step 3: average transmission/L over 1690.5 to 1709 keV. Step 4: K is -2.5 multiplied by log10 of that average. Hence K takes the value 0.06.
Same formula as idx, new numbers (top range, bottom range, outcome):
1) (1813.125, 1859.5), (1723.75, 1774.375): 1.25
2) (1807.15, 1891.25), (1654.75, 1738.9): 0.84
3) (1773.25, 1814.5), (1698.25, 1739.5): 1.05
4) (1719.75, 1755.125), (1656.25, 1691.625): 0.50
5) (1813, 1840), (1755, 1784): 0.94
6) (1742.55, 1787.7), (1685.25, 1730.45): 0.80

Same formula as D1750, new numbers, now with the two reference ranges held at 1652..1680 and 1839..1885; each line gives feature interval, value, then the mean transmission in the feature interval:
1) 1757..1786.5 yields 0.09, 24.4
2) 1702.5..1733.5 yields 0.20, 24.3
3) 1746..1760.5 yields 0.48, 17.6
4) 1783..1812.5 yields 0.06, 24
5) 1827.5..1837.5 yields 0.05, 22.8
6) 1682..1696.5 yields 0.07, 28.5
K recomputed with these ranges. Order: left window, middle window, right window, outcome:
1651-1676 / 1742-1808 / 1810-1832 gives 0.14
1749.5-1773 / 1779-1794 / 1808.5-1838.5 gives -0.09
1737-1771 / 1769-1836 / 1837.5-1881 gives -0.19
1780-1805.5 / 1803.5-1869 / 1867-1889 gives 0.02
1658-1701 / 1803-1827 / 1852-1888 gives 0.08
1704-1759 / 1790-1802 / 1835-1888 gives -0.14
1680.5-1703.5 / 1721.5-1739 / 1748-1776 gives 0.42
